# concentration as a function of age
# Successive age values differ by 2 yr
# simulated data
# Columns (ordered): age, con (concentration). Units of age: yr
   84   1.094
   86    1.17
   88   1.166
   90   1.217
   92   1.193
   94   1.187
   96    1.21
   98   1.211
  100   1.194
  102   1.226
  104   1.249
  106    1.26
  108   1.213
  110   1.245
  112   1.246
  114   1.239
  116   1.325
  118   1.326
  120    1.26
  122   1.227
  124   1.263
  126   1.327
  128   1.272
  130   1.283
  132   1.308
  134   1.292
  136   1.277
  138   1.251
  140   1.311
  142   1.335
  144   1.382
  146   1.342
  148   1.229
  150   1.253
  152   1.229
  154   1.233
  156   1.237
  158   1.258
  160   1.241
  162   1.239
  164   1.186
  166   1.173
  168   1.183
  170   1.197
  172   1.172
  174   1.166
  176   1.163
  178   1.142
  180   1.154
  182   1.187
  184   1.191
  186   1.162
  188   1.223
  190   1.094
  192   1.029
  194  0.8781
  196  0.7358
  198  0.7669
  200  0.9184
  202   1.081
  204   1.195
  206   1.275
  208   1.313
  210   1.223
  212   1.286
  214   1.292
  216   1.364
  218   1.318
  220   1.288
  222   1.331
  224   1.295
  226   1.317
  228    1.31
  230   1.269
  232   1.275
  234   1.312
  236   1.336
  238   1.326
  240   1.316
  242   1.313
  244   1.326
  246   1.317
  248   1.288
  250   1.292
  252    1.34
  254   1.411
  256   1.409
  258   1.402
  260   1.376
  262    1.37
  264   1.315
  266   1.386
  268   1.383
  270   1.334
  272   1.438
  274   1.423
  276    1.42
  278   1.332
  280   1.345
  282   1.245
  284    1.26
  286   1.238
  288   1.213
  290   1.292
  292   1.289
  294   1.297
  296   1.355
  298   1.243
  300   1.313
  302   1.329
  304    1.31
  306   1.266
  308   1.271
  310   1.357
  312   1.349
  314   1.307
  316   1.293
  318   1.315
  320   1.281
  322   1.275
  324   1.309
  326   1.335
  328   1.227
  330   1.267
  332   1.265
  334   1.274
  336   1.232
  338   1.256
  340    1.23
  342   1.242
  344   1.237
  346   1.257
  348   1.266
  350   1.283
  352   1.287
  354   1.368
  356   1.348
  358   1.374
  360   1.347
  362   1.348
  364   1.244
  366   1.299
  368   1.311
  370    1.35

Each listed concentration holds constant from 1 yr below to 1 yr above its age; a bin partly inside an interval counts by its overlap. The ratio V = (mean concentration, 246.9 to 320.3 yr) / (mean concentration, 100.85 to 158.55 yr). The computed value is 1.0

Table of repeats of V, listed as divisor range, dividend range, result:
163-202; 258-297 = 1.22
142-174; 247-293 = 1.08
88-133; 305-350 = 1.02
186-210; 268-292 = 1.25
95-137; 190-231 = 0.93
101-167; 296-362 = 1.02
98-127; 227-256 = 1.05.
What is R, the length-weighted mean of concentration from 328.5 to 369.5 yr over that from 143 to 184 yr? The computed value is 1.1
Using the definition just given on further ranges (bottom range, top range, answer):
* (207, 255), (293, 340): 0.99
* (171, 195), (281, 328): 1.14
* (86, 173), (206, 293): 1.06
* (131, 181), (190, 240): 0.97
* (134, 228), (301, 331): 1.08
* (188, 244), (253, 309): 1.10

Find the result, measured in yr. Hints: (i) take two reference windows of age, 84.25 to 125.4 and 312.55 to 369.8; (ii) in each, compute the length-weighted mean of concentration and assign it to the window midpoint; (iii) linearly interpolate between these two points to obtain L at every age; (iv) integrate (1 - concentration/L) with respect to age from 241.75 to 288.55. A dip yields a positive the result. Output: -2.6 yr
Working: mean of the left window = 1.23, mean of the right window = 1.29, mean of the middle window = 1.34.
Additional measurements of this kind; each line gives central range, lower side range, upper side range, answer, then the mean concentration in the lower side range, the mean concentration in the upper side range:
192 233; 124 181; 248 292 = 3.6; 1.24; 1.34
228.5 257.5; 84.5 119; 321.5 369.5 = -1.4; 1.23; 1.29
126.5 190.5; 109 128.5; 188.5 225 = -0.7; 1.27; 1.15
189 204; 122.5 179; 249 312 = 3.9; 1.25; 1.33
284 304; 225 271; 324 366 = 0.4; 1.34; 1.29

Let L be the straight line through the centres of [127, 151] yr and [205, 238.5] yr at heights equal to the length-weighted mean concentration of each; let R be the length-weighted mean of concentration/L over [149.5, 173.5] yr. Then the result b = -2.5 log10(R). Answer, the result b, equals 0.070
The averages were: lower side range 1.29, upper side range 1.3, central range 1.21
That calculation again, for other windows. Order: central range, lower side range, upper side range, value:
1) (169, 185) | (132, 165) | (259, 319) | 0.096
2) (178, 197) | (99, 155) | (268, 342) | 0.189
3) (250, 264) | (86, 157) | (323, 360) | -0.082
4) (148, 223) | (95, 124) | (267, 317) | 0.090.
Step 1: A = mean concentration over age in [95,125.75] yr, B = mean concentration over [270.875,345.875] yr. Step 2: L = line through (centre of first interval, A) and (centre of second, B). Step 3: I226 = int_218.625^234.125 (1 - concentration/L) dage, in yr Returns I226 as -0.3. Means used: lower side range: 1.25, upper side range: 1.3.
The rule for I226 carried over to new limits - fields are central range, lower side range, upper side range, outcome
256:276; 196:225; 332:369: -2.5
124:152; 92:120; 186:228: -1.8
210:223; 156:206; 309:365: -1.7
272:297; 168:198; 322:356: -2.1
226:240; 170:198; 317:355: -1.9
